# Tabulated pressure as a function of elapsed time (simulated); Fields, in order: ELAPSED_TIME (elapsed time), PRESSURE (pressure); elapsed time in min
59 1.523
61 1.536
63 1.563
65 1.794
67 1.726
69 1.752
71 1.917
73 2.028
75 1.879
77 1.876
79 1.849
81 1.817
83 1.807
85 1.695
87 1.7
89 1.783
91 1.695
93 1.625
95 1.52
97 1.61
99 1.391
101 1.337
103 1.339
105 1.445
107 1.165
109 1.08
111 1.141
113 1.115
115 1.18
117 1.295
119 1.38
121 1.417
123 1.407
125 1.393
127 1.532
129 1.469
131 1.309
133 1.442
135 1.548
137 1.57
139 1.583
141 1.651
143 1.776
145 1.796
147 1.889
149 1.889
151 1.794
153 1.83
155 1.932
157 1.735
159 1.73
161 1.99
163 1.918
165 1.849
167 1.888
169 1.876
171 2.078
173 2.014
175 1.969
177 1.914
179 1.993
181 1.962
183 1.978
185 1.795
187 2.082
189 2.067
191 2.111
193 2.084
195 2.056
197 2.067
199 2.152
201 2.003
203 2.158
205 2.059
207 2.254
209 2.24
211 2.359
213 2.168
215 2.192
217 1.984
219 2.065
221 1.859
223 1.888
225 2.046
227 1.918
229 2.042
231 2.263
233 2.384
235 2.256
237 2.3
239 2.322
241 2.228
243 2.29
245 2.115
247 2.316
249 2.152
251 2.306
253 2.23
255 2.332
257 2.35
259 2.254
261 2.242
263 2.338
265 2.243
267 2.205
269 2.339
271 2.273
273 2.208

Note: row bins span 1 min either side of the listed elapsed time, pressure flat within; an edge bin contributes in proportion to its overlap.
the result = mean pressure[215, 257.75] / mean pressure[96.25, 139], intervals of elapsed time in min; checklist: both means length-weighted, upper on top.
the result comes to 1.59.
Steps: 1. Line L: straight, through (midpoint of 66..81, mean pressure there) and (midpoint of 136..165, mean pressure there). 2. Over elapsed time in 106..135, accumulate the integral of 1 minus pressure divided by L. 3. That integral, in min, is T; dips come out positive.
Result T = 8.0 min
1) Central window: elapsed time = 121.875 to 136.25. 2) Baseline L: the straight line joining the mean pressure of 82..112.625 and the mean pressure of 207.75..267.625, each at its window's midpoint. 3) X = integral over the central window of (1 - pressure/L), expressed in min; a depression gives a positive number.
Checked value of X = 1.73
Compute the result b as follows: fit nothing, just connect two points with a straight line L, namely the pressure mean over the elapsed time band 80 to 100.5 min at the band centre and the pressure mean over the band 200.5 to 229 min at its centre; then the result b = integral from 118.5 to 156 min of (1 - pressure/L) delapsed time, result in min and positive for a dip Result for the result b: 4.3 min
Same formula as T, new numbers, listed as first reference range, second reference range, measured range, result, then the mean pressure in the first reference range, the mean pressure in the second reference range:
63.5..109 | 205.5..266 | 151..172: 0.55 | 1.66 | 2.2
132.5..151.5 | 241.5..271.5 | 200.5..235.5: -0.77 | 1.7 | 2.26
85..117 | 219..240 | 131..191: -3.20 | 1.41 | 2.12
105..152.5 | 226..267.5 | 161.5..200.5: -3.85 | 1.47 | 2.24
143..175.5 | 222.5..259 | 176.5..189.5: 0.06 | 1.88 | 2.21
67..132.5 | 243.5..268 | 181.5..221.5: -1.66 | 1.53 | 2.26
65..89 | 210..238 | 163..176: 0.43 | 1.82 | 2.12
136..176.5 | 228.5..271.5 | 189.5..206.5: -0.52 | 1.84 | 2.27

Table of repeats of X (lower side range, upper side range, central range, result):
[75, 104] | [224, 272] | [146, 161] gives 0.4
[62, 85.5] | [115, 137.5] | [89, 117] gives 4.0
